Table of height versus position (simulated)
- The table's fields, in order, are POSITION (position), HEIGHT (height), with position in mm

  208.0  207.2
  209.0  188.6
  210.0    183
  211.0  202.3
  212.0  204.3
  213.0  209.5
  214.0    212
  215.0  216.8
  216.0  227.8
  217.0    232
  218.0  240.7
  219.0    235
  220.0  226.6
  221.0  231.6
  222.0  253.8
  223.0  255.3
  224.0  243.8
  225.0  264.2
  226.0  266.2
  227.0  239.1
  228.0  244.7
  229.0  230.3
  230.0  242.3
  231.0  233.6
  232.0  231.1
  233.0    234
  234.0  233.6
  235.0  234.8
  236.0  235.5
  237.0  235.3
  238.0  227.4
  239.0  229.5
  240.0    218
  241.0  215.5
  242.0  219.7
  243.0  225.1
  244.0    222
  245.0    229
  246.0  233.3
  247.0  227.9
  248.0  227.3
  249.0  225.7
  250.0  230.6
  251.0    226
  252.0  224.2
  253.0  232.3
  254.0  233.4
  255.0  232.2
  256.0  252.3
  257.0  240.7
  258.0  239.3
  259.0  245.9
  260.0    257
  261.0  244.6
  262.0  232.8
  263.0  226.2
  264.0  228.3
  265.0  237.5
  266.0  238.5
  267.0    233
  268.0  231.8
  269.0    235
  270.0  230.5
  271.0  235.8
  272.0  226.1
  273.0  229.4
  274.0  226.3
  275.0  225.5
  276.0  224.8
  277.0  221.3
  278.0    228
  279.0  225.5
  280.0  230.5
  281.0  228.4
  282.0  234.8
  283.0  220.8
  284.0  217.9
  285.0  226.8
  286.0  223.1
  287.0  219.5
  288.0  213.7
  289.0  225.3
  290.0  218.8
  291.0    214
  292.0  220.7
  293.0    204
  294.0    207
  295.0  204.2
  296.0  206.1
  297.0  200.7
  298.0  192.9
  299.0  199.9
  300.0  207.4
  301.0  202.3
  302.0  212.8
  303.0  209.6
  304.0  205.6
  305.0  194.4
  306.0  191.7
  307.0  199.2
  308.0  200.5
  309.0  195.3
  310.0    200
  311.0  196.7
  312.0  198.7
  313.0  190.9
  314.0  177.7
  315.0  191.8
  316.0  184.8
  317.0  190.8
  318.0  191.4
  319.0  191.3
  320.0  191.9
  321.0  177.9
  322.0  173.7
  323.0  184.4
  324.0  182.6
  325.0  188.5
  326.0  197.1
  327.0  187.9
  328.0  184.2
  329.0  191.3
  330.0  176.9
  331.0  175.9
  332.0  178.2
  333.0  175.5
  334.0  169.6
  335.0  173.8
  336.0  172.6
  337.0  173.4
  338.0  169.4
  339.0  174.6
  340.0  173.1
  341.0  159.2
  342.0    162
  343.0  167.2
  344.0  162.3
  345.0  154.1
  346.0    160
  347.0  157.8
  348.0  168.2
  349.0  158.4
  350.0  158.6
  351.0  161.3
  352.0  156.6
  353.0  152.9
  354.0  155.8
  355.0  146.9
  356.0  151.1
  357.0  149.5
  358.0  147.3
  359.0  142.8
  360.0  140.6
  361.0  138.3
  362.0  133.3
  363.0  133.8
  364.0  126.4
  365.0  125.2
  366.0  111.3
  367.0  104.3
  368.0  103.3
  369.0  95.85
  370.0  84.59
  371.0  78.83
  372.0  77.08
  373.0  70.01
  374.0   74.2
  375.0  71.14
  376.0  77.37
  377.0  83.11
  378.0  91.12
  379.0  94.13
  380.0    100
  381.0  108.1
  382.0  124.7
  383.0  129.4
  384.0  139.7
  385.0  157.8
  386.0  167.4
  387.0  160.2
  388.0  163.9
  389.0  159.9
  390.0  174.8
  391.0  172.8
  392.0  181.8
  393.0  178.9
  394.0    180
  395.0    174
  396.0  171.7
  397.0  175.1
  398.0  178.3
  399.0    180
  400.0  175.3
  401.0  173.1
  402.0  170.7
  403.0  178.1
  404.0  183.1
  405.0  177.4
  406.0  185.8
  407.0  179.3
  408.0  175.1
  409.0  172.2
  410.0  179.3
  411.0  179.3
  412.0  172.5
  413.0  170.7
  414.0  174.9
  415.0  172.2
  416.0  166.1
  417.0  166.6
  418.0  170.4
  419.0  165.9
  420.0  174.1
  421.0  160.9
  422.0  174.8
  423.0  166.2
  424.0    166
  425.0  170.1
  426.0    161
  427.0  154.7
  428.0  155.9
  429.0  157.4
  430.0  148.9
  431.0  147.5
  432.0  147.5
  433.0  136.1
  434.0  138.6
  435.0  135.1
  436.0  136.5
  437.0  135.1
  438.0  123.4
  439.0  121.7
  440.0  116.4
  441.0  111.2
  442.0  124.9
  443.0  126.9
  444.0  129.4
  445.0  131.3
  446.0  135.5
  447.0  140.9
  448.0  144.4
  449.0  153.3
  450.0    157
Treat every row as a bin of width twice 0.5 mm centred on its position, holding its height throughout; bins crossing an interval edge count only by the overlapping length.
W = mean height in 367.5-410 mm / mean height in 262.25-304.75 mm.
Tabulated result 0.65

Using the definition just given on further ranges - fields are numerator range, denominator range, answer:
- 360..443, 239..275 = 0.63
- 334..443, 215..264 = 0.63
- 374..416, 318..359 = 0.92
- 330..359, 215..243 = 0.69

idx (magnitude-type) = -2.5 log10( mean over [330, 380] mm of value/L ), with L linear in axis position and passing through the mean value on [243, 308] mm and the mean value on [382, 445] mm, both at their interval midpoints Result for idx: 0.343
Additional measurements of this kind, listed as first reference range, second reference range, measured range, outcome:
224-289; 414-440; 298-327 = 0.07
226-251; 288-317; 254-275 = -0.08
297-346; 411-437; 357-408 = 0.22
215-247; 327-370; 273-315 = -0.10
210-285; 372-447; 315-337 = 0.05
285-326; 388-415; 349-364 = 0.26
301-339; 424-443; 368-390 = 0.41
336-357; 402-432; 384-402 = -0.03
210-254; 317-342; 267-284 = -0.10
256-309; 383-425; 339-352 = 0.20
